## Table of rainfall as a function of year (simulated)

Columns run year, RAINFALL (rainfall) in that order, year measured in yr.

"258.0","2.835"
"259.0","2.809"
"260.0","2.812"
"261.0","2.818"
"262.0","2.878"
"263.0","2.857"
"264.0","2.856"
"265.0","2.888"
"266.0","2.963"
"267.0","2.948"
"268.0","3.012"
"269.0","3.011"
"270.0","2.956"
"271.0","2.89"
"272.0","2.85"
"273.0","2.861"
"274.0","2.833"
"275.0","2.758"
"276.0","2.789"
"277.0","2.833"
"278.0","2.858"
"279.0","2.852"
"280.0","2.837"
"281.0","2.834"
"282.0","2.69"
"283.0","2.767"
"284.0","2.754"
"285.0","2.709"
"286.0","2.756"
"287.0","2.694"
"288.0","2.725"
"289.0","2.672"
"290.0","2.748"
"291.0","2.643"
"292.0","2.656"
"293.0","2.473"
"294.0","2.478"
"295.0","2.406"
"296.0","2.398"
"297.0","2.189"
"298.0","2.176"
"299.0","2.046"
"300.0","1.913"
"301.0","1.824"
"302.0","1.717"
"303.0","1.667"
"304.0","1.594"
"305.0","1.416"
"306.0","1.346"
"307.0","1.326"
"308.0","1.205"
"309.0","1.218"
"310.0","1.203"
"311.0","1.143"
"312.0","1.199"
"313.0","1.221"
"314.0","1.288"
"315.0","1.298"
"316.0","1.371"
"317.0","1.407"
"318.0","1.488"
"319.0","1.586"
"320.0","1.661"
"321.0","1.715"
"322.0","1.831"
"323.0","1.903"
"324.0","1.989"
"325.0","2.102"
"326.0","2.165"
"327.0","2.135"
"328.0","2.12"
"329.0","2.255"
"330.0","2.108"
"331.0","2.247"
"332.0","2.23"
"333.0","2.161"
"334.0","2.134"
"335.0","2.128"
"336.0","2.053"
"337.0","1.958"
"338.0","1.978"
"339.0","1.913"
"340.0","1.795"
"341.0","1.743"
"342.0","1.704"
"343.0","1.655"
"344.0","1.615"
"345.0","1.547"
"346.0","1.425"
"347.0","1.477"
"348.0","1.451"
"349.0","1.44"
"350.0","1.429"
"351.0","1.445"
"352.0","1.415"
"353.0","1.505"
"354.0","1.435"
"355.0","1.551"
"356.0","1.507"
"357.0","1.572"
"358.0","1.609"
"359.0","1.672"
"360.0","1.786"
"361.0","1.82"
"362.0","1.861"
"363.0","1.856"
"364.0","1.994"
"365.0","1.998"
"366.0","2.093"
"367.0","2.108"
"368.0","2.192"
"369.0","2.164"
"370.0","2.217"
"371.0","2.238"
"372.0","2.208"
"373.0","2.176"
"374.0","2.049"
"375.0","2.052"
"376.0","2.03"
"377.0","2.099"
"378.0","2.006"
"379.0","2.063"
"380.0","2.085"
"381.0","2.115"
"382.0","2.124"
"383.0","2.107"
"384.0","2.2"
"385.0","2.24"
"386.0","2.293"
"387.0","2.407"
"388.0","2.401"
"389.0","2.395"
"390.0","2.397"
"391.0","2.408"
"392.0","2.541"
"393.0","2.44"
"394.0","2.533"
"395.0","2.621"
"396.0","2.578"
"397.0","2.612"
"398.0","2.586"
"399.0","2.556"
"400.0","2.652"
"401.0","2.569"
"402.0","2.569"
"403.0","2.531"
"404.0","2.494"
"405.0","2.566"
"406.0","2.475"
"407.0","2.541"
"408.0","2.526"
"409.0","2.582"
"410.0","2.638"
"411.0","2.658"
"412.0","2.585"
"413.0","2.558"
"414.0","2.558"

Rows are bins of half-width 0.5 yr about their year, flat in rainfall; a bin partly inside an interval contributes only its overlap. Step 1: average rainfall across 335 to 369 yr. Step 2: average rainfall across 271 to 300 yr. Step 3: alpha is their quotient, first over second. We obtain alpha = 0.65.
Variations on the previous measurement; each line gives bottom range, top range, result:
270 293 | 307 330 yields 0.58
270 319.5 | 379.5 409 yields 1.13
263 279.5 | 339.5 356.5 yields 0.53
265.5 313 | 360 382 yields 0.88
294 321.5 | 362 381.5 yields 1.30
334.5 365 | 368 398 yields 1.35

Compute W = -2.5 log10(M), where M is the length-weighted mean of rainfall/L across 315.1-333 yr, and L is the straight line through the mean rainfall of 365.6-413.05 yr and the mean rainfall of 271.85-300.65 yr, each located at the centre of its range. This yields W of 0.311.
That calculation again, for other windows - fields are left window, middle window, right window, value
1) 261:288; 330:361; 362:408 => 0.40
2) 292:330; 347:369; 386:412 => 0.26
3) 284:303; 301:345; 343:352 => 0.08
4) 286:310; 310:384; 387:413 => 0.25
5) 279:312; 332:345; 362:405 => 0.17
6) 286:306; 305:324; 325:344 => 0.43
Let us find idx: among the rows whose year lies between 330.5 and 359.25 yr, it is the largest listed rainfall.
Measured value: 2.247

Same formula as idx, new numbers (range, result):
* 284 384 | 2.756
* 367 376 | 2.238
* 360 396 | 2.621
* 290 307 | 2.748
